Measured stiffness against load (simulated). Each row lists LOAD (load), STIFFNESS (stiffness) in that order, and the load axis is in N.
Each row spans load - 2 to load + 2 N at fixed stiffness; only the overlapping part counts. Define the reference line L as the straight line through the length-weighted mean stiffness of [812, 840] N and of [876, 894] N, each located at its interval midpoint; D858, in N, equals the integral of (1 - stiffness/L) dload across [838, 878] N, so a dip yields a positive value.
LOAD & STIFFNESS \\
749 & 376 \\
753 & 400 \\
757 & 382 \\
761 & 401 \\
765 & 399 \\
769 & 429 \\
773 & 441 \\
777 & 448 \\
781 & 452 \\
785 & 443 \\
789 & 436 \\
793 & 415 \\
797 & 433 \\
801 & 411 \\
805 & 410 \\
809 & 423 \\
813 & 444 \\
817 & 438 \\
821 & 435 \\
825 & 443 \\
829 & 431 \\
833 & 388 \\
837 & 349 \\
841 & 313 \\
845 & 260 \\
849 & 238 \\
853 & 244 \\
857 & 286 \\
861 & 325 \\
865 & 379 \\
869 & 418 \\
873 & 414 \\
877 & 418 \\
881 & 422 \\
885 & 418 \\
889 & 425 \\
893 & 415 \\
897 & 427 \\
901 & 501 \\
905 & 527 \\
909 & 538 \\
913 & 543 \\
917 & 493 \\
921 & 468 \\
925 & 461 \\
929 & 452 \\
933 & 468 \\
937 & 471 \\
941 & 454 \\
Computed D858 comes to 8.58 N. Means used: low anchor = 414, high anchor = 420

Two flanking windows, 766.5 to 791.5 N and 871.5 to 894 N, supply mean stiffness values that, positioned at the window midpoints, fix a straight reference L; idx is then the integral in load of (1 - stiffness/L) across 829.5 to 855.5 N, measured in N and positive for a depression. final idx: 7.4 N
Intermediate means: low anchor 440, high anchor 419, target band 306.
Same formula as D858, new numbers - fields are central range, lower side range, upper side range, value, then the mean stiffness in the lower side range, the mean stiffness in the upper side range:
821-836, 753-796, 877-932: 0.80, 424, 467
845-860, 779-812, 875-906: 6.02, 428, 441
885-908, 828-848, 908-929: -0.33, 339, 494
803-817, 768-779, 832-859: -2.39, 440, 293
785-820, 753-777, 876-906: -0.50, 413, 442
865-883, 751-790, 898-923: 2.68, 423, 508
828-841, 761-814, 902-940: 2.18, 428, 490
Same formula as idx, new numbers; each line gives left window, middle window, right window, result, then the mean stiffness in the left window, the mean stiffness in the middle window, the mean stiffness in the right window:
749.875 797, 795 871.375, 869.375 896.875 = 8.8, 422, 372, 419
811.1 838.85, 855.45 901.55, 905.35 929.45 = 6.2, 419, 402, 497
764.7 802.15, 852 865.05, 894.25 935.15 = 4.5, 433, 303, 486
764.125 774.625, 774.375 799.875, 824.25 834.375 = -0.8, 425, 437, 420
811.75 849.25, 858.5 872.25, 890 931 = 1.6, 379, 374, 481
